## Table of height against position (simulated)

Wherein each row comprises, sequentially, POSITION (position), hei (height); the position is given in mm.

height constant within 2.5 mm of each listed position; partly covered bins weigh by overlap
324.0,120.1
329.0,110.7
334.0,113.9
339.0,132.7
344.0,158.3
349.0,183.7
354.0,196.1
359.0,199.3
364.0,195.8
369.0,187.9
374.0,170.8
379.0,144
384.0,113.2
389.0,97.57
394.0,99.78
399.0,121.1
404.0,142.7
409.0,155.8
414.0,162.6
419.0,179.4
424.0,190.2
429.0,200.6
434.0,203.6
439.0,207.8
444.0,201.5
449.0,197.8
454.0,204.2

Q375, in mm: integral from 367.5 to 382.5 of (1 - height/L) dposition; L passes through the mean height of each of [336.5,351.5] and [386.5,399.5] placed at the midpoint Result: -4.6 mm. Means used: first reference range 158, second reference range 104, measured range 163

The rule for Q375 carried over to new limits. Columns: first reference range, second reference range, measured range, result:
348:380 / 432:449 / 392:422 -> 7.7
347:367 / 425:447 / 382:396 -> 6.7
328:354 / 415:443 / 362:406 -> 7.3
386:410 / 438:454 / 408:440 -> -4.1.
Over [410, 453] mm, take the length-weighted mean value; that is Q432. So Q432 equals 192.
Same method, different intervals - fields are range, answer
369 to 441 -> 157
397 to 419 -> 150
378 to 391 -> 116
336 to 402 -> 153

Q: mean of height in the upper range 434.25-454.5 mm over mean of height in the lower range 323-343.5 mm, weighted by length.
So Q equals 1.65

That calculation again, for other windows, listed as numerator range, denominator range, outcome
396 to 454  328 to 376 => 1.07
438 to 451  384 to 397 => 1.97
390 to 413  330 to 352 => 0.89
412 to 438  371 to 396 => 1.49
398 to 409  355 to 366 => 0.70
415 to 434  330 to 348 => 1.38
